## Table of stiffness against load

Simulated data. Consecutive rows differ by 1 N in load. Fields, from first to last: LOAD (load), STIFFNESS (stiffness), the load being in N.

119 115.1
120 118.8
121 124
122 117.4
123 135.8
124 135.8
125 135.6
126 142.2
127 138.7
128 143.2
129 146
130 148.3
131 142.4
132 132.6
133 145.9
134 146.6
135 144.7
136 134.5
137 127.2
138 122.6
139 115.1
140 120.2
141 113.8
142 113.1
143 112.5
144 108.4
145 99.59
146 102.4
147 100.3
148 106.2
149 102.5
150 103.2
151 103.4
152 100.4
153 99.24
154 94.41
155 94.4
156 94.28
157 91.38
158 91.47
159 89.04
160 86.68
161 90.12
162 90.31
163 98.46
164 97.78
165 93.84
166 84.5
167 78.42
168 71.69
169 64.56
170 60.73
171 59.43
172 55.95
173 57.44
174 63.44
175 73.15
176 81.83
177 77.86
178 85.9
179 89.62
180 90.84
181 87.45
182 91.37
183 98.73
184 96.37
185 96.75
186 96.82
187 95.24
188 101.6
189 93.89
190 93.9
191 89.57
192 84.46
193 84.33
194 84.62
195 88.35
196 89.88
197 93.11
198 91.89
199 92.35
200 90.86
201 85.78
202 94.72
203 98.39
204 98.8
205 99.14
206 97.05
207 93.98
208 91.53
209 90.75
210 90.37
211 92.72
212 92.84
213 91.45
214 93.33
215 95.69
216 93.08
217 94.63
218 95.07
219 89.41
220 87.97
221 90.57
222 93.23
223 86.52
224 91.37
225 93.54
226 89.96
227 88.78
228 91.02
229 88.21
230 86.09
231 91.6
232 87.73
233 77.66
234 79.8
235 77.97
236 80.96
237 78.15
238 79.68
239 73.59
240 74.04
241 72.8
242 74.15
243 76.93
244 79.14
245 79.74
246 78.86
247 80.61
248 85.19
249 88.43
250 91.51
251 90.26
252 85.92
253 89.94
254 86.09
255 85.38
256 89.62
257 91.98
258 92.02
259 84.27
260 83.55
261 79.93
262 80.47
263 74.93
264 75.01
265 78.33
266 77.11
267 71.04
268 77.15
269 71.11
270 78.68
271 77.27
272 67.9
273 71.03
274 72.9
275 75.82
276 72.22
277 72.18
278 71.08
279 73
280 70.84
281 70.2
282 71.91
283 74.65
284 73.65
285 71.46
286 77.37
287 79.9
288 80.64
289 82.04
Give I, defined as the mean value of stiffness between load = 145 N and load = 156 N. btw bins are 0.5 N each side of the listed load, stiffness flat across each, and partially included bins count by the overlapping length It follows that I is 100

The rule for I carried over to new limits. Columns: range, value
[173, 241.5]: 88.7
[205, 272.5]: 85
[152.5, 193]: 85.8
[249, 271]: 82.6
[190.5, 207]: 91.5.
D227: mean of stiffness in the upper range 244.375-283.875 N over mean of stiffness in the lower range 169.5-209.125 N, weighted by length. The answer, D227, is 0.91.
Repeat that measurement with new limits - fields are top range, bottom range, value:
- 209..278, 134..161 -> 0.78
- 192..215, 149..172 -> 1.05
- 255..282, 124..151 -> 0.62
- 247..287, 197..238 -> 0.87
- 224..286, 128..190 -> 0.80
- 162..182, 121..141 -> 0.58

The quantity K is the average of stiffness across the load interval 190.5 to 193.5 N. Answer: 86.1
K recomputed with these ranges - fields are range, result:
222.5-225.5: 90.5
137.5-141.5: 118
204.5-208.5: 95.4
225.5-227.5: 89.4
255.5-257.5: 90.8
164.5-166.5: 89.2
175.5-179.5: 83.8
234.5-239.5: 78.1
